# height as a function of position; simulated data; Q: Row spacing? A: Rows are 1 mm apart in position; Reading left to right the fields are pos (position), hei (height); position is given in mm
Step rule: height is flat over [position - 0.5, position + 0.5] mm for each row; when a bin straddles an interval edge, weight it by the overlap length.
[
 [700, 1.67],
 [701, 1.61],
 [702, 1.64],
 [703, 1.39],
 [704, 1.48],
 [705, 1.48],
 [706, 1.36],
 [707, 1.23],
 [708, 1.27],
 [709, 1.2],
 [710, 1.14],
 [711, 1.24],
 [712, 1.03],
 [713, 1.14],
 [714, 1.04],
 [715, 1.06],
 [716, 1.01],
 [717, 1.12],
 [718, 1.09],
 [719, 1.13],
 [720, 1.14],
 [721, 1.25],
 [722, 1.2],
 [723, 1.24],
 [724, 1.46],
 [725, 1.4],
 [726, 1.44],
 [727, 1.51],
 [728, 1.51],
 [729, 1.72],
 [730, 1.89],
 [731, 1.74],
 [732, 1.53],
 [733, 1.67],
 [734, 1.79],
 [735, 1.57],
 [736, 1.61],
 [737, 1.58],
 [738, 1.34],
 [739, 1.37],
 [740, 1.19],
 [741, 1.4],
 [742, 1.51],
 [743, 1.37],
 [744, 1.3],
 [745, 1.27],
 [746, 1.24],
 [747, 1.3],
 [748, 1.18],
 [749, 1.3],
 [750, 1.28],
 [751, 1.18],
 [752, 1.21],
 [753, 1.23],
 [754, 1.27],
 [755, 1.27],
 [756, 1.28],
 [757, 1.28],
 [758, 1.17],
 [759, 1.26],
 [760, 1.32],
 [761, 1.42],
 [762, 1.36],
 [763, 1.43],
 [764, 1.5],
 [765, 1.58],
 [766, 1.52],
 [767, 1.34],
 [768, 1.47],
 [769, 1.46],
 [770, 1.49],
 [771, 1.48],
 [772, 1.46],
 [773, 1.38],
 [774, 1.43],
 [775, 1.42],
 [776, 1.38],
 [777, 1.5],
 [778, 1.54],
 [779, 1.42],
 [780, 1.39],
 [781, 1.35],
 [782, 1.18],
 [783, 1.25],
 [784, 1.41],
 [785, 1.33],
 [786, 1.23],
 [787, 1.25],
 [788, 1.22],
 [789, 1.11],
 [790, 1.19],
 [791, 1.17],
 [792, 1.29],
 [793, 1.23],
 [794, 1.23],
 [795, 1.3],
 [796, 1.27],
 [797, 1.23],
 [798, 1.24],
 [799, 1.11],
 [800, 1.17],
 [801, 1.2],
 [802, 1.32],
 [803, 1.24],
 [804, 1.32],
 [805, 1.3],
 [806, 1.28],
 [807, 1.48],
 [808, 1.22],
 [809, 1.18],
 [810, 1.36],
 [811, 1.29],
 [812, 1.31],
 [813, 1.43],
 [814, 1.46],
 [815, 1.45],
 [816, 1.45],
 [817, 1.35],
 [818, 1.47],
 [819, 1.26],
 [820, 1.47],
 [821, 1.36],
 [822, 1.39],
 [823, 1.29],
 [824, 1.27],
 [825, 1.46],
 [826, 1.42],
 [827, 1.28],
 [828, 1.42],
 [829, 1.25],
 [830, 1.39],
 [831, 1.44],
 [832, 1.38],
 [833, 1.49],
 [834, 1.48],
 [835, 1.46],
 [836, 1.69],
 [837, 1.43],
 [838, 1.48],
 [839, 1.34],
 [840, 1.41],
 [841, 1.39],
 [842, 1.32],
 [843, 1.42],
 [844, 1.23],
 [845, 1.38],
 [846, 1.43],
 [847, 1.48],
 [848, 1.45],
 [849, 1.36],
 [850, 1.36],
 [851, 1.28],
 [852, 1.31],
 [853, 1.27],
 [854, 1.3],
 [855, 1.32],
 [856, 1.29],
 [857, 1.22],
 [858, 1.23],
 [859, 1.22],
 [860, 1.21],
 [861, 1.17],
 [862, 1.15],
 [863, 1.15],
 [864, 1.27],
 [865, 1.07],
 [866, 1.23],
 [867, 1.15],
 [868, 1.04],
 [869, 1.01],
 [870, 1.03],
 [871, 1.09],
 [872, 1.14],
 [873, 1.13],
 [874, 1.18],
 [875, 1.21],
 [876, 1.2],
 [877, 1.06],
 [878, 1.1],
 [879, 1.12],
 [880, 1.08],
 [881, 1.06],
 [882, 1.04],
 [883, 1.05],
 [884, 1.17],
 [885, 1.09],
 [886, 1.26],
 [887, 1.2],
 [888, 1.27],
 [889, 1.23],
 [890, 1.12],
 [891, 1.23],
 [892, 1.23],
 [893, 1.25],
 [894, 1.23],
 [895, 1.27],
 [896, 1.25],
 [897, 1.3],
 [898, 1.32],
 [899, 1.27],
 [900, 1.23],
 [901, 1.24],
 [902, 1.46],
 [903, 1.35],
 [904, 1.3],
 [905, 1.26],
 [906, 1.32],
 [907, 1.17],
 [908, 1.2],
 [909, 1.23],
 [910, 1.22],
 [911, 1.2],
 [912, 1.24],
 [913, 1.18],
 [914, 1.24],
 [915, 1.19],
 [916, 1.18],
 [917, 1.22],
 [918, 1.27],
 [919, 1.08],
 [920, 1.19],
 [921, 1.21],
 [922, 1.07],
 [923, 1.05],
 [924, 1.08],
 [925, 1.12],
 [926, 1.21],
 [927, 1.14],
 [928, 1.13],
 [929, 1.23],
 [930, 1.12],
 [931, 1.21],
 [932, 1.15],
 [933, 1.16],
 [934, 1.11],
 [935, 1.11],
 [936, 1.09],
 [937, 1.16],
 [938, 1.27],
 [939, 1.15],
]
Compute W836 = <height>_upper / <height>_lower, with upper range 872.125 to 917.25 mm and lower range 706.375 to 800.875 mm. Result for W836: 0.9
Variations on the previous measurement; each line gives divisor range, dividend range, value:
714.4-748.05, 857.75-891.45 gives 0.83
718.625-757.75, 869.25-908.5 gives 0.86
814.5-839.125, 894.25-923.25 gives 0.88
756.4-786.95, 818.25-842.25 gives 1.01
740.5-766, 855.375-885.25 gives 0.86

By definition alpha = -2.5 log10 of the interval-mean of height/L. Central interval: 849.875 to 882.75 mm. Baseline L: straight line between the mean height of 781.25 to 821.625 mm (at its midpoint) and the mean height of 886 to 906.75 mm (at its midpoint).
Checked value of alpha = 0.093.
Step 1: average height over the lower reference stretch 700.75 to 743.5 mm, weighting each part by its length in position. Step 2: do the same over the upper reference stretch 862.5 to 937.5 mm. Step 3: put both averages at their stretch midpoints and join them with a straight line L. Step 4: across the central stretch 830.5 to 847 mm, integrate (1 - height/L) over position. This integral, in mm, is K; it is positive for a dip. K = -2.4 mm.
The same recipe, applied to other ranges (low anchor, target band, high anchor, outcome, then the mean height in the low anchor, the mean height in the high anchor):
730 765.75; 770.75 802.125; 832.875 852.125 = 2.2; 1.39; 1.41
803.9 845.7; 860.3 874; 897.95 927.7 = 1.8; 1.38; 1.21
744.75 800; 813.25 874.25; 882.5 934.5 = -2.8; 1.32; 1.21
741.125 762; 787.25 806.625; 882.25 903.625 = 0.5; 1.29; 1.24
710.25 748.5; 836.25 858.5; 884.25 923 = -1.5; 1.36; 1.23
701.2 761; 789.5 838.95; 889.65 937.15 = -2.5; 1.34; 1.2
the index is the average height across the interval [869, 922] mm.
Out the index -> 1.2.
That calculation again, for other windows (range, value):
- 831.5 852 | 1.41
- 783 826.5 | 1.3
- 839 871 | 1.26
